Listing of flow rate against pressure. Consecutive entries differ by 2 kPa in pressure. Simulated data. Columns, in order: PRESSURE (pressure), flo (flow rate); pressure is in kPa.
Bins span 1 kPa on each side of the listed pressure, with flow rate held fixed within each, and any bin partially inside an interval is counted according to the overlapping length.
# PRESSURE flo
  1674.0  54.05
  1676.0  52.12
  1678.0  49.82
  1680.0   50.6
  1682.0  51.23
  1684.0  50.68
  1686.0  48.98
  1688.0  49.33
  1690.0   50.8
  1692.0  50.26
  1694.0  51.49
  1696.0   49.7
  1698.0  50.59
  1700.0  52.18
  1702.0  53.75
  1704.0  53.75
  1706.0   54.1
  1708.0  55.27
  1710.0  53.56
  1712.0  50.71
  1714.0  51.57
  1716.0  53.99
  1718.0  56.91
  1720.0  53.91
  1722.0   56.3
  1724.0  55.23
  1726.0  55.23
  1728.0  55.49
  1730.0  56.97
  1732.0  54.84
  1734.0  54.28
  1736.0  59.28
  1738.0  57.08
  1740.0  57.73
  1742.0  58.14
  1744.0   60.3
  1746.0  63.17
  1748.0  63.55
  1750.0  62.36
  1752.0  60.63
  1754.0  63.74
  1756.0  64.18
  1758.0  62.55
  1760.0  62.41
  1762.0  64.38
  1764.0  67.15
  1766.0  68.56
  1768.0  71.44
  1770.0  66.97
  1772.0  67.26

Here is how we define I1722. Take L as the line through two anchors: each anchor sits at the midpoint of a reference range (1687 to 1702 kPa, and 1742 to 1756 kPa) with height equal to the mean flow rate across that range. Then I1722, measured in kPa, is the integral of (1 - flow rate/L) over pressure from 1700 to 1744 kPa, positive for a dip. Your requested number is 1.0 kPa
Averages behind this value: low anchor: 50.8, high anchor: 62.1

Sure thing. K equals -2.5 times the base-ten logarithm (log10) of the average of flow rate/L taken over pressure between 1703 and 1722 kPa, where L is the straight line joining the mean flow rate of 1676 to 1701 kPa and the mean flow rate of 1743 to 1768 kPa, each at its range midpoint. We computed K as 0.03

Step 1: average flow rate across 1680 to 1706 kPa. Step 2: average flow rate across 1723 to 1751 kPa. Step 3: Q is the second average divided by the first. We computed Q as 1.1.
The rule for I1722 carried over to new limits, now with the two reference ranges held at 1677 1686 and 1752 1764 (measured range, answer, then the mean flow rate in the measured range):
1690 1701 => 0.4 kPa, 50.8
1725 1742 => 0.8 kPa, 56.5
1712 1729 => 0.7 kPa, 54.6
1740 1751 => 0.0 kPa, 61.2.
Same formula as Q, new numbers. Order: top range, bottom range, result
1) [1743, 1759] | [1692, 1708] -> 1.20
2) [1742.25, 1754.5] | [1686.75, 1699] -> 1.23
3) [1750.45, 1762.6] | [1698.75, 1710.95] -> 1.17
